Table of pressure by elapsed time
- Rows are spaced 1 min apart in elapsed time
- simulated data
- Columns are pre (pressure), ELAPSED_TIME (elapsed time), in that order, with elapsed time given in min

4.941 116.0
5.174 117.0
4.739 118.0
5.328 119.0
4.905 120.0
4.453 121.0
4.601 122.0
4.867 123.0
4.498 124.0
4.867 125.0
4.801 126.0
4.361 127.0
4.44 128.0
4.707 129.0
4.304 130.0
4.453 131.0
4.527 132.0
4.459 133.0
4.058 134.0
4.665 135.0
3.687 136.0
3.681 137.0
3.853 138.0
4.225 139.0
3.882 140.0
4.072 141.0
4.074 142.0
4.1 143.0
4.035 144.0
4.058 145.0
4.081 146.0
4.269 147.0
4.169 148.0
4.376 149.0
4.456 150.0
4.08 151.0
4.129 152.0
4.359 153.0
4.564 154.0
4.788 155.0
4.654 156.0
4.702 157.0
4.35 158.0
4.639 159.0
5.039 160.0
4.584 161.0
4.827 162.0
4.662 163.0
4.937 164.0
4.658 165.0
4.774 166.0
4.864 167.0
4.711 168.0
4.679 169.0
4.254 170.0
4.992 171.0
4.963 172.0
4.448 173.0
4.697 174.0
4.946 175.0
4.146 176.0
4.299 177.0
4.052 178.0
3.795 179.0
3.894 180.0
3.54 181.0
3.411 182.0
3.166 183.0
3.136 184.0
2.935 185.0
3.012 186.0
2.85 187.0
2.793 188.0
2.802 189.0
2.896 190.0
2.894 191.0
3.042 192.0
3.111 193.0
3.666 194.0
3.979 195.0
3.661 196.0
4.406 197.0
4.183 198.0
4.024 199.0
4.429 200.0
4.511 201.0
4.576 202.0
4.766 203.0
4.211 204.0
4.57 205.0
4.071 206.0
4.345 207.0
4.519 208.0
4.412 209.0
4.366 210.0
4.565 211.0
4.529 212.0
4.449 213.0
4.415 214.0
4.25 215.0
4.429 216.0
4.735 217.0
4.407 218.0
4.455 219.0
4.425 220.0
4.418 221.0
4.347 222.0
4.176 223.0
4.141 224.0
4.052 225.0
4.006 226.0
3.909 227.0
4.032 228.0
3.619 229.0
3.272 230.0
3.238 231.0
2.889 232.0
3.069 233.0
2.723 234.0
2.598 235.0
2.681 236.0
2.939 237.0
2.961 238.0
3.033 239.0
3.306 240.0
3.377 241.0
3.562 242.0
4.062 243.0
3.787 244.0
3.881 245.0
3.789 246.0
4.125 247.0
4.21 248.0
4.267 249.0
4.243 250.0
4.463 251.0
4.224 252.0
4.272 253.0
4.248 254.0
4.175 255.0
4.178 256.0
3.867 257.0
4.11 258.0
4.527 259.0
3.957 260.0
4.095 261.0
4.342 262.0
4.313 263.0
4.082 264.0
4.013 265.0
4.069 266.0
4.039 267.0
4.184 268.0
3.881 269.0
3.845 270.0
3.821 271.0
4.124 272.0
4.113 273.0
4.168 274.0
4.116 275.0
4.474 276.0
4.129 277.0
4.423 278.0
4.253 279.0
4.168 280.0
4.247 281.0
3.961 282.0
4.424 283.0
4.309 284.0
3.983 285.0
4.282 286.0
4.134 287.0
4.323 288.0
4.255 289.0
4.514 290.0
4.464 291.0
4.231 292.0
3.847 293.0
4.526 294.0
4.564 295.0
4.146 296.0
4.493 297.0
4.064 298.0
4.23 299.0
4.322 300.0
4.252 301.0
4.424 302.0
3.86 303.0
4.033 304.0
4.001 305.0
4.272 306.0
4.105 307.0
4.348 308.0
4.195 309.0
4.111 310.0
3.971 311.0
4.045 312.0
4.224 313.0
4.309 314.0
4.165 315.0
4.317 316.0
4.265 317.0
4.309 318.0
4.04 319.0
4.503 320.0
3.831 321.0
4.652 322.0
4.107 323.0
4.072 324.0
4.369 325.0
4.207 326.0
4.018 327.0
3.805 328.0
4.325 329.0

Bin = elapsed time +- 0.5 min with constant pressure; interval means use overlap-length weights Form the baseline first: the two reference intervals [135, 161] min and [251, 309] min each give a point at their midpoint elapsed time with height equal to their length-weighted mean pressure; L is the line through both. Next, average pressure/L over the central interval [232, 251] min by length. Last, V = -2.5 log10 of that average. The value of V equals 0.20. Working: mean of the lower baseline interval 4.27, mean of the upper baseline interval 4.19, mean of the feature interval 3.49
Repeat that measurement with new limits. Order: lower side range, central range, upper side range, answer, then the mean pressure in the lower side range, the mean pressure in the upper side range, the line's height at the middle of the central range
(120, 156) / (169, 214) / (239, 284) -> 0.06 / 4.33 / 4.08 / 4.22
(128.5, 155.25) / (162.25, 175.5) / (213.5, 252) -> -0.16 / 4.22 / 3.8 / 4.1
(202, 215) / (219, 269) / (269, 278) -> 0.11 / 4.43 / 4.1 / 4.25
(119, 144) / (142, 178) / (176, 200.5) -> -0.15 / 4.37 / 3.51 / 3.94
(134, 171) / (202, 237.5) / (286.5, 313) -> 0.08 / 4.39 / 4.22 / 4.31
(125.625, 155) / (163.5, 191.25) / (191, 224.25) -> 0.08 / 4.25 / 4.24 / 4.24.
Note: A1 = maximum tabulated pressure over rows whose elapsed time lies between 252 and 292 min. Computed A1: 4.527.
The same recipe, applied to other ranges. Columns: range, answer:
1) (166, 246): 4.992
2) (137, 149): 4.376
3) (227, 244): 4.062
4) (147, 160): 5.039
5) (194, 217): 4.766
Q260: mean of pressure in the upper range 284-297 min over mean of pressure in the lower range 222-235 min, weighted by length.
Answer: 1.19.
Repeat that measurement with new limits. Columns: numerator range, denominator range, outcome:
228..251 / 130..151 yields 0.83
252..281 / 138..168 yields 0.94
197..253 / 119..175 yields 0.89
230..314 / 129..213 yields 0.96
